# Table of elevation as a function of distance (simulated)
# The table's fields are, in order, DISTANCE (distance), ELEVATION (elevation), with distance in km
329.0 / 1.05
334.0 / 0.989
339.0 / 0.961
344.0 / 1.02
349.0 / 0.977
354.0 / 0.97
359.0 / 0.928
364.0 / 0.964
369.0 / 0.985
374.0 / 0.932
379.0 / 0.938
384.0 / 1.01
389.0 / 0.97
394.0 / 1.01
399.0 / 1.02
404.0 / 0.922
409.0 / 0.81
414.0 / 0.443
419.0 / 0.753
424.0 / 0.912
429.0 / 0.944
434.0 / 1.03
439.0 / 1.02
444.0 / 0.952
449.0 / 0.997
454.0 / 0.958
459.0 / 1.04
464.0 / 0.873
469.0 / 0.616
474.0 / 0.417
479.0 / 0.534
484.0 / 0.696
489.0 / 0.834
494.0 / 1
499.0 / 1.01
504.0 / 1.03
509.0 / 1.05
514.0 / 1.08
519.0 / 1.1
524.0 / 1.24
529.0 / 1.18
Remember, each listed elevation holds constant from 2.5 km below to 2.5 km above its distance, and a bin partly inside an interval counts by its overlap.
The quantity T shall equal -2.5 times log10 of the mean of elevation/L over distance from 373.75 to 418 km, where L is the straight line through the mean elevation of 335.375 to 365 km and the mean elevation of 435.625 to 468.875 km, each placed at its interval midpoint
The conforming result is 0.09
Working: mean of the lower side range 0.971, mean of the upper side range 0.949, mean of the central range 0.888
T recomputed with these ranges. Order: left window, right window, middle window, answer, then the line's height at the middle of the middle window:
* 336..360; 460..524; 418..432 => 0.038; 0.92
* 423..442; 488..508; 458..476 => 0.338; 0.983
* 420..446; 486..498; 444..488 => 0.202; 0.937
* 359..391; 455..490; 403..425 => 0.160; 0.866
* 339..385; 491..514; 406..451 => 0.143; 0.995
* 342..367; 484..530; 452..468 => 0.101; 1.02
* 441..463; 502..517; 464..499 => 0.380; 1.02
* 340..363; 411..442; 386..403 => -0.104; 0.903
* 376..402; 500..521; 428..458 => 0.034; 1.02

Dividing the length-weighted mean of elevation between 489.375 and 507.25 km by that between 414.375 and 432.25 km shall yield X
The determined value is 1.2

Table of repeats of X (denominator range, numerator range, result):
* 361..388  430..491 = 0.86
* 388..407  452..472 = 0.88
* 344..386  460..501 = 0.78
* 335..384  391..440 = 0.91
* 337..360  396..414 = 0.88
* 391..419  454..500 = 0.94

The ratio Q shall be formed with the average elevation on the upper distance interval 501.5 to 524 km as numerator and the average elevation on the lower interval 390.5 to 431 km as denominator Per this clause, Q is 1.3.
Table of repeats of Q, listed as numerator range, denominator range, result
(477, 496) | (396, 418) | 0.96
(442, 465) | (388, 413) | 1.06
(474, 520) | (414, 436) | 1.05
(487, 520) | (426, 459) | 1.03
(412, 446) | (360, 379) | 0.91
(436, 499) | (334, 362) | 0.86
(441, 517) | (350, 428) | 0.97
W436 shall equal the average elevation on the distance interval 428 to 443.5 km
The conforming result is 0.997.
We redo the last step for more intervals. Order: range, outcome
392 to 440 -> 0.881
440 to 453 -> 0.978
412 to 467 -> 0.904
